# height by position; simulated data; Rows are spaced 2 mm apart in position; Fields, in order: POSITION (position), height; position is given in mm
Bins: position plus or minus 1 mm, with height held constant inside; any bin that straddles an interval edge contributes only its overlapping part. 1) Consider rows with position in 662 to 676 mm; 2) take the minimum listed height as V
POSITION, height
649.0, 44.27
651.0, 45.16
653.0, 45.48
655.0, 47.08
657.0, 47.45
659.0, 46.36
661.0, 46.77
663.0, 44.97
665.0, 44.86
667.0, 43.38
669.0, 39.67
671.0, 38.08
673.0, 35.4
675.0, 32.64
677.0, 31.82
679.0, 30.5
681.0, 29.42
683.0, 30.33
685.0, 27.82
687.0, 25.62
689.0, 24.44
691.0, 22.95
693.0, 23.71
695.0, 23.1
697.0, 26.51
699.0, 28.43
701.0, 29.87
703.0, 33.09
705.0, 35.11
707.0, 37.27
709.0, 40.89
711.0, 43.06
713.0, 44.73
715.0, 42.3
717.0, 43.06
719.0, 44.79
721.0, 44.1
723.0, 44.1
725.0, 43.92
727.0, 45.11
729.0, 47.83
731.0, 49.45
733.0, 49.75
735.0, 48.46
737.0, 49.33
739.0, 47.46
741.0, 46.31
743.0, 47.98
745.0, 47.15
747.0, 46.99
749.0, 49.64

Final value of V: 32.64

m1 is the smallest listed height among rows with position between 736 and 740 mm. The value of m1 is 47.46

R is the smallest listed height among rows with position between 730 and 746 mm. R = 46.31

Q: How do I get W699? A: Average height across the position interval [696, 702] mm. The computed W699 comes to 28.3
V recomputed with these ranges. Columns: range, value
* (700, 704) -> 29.87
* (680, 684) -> 29.42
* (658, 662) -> 46.36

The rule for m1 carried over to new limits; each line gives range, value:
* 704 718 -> 35.11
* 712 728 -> 42.3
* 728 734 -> 47.83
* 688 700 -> 22.95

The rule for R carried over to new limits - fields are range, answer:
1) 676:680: 30.5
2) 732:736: 48.46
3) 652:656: 45.48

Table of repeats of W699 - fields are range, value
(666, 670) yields 41.5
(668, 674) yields 37.7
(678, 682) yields 30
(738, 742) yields 46.9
